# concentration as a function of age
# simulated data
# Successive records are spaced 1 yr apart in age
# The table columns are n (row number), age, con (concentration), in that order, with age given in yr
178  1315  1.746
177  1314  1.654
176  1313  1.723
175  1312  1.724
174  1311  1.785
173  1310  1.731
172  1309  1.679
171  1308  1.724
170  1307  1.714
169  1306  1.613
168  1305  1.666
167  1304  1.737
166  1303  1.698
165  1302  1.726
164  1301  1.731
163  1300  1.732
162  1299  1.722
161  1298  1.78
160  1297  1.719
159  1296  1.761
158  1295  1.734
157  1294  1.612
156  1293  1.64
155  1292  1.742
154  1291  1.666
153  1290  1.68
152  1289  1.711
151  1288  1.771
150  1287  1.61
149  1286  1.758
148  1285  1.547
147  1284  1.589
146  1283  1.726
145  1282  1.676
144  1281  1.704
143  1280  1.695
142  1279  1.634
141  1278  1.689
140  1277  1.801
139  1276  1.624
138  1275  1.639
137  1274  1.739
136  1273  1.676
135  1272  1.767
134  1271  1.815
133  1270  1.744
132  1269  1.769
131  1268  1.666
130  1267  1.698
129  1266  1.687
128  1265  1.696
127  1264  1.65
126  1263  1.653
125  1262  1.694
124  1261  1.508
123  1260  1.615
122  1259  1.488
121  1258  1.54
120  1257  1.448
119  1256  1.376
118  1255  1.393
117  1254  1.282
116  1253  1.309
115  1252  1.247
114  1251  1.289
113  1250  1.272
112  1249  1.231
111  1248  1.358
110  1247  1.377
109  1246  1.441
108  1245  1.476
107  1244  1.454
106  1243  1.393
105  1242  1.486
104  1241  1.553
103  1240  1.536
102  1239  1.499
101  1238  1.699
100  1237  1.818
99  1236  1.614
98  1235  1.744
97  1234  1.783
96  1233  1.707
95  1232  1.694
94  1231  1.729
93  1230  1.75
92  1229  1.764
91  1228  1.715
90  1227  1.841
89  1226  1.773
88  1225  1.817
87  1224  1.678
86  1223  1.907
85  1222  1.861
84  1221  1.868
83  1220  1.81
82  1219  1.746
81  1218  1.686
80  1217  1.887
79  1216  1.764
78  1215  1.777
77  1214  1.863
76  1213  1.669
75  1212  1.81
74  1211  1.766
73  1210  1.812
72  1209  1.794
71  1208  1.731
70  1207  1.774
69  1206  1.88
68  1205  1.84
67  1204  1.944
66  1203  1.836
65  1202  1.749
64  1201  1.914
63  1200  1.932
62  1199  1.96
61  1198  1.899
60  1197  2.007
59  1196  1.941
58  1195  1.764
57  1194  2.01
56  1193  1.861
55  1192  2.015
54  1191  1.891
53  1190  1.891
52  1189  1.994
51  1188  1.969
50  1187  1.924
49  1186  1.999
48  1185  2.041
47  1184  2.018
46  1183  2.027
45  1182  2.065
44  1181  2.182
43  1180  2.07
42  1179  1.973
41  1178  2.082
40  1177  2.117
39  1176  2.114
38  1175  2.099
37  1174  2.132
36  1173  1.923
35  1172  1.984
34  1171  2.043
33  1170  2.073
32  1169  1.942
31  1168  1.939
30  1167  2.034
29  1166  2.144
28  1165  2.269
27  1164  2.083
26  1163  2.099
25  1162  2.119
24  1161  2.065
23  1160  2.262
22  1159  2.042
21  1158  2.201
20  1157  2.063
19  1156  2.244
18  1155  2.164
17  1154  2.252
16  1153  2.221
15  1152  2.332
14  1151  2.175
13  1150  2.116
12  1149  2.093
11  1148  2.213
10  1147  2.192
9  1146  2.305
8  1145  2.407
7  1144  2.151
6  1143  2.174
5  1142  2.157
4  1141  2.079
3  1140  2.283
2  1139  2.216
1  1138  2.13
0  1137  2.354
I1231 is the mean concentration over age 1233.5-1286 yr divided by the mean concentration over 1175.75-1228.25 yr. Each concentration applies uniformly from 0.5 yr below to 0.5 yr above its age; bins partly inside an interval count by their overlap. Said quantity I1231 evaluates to 0.8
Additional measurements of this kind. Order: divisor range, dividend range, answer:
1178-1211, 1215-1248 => 0.87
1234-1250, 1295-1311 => 1.14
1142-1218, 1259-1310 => 0.84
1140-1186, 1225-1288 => 0.75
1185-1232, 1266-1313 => 0.92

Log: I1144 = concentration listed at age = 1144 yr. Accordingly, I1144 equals 2.151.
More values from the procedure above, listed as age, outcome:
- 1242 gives 1.486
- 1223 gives 1.907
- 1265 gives 1.696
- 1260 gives 1.615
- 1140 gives 2.283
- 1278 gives 1.689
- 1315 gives 1.746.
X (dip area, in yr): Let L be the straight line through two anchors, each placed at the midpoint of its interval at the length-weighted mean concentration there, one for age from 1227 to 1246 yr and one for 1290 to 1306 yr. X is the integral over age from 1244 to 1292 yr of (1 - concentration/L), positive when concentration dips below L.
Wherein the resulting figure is 2.6 yr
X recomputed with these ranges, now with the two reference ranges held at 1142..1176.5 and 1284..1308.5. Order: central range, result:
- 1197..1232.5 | 2.72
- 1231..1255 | 4.85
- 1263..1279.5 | 0.68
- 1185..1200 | 0.67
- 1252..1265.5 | 2.34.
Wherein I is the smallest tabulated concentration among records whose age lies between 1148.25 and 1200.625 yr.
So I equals 1.764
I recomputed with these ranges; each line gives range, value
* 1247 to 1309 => 1.231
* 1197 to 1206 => 1.749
